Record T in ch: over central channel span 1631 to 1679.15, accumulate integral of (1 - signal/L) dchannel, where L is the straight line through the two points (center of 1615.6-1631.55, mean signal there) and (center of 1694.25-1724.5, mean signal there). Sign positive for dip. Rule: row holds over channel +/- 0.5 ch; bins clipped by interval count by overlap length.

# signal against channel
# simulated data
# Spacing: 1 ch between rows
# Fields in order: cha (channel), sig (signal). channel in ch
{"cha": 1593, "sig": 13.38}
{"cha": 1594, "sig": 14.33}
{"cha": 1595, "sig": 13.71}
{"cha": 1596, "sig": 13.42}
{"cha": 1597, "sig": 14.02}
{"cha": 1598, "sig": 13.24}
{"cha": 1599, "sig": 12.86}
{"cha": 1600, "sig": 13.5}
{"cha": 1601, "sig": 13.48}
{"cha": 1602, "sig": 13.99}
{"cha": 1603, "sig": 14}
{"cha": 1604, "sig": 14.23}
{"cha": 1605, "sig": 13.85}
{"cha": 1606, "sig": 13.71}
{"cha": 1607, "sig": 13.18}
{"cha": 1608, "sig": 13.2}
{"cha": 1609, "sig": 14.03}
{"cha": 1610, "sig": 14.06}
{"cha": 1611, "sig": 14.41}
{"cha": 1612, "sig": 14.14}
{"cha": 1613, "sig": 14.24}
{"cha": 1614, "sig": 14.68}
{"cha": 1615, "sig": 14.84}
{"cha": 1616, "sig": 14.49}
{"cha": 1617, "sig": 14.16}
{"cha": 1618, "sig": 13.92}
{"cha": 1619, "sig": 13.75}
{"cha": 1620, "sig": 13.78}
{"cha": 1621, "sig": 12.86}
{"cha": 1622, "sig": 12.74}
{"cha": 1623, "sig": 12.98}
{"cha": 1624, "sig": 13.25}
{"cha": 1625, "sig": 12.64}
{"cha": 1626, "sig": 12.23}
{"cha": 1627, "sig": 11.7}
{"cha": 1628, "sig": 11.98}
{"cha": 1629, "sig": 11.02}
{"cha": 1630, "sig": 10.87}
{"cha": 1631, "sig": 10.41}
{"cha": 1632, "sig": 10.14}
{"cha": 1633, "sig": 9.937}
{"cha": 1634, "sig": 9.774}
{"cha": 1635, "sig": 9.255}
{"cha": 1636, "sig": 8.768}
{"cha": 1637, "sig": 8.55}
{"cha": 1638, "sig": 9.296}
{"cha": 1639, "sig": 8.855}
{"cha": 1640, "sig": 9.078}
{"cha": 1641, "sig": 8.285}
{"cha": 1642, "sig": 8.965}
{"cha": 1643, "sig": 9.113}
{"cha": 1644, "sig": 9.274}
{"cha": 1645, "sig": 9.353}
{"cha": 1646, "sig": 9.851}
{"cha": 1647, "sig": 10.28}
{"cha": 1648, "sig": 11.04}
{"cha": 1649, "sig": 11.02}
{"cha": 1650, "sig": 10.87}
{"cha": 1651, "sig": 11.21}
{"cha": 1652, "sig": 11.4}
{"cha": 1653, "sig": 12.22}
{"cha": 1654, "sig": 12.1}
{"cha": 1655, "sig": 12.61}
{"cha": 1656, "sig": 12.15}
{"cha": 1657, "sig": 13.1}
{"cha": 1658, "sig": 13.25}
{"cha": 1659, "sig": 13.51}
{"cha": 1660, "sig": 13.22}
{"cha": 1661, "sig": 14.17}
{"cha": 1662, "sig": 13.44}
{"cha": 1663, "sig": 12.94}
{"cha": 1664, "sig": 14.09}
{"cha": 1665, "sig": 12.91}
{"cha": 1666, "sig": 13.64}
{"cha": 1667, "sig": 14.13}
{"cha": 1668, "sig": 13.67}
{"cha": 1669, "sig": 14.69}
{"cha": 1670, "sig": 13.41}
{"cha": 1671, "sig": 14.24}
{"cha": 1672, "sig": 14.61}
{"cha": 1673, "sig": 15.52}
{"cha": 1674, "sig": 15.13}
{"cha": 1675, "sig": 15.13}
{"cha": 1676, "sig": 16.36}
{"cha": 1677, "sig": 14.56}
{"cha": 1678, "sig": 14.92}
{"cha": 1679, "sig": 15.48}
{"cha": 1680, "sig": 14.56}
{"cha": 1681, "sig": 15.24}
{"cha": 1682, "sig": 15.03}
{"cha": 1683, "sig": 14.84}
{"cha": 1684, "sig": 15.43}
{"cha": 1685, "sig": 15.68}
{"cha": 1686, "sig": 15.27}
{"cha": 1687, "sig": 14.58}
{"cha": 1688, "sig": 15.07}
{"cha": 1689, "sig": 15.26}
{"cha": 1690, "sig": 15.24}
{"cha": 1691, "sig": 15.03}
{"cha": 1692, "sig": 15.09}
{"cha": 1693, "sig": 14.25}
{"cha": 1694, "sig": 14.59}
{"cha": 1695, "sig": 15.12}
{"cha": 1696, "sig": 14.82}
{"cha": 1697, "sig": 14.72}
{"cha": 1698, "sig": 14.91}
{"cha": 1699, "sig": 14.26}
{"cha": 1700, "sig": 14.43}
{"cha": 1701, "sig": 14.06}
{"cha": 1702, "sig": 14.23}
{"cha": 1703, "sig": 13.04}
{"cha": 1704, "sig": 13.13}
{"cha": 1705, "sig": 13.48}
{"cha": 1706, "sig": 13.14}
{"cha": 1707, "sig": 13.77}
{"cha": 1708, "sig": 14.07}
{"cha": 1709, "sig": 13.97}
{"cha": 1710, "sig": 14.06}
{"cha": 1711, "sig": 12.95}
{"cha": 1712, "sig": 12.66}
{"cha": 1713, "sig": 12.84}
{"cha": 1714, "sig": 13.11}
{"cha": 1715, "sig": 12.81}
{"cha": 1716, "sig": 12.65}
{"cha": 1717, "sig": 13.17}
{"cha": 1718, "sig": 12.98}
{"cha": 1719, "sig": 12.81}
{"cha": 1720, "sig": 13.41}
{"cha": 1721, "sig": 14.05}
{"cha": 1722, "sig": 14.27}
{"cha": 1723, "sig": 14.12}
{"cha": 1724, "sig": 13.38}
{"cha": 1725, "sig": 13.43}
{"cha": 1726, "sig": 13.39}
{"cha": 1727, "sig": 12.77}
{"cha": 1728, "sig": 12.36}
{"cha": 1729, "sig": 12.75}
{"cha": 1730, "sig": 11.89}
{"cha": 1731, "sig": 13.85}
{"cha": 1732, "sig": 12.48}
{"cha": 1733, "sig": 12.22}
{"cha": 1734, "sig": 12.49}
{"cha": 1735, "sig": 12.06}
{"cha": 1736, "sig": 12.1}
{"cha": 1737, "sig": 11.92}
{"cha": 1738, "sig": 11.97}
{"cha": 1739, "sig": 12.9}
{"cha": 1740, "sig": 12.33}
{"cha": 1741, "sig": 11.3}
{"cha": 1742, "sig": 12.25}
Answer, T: 3.8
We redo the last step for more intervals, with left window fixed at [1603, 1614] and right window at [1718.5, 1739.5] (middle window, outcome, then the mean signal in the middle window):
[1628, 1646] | 5.5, 9.55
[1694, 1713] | -1.2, 13.9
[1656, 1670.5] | -0.1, 13.5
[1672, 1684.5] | -1.7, 15.2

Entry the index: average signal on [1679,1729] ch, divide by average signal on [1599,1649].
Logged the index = 1.2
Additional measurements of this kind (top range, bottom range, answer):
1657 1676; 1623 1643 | 1.36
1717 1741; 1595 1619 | 0.92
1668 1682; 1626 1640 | 1.47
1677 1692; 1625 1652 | 1.49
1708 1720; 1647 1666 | 1.05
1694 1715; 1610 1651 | 1.21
